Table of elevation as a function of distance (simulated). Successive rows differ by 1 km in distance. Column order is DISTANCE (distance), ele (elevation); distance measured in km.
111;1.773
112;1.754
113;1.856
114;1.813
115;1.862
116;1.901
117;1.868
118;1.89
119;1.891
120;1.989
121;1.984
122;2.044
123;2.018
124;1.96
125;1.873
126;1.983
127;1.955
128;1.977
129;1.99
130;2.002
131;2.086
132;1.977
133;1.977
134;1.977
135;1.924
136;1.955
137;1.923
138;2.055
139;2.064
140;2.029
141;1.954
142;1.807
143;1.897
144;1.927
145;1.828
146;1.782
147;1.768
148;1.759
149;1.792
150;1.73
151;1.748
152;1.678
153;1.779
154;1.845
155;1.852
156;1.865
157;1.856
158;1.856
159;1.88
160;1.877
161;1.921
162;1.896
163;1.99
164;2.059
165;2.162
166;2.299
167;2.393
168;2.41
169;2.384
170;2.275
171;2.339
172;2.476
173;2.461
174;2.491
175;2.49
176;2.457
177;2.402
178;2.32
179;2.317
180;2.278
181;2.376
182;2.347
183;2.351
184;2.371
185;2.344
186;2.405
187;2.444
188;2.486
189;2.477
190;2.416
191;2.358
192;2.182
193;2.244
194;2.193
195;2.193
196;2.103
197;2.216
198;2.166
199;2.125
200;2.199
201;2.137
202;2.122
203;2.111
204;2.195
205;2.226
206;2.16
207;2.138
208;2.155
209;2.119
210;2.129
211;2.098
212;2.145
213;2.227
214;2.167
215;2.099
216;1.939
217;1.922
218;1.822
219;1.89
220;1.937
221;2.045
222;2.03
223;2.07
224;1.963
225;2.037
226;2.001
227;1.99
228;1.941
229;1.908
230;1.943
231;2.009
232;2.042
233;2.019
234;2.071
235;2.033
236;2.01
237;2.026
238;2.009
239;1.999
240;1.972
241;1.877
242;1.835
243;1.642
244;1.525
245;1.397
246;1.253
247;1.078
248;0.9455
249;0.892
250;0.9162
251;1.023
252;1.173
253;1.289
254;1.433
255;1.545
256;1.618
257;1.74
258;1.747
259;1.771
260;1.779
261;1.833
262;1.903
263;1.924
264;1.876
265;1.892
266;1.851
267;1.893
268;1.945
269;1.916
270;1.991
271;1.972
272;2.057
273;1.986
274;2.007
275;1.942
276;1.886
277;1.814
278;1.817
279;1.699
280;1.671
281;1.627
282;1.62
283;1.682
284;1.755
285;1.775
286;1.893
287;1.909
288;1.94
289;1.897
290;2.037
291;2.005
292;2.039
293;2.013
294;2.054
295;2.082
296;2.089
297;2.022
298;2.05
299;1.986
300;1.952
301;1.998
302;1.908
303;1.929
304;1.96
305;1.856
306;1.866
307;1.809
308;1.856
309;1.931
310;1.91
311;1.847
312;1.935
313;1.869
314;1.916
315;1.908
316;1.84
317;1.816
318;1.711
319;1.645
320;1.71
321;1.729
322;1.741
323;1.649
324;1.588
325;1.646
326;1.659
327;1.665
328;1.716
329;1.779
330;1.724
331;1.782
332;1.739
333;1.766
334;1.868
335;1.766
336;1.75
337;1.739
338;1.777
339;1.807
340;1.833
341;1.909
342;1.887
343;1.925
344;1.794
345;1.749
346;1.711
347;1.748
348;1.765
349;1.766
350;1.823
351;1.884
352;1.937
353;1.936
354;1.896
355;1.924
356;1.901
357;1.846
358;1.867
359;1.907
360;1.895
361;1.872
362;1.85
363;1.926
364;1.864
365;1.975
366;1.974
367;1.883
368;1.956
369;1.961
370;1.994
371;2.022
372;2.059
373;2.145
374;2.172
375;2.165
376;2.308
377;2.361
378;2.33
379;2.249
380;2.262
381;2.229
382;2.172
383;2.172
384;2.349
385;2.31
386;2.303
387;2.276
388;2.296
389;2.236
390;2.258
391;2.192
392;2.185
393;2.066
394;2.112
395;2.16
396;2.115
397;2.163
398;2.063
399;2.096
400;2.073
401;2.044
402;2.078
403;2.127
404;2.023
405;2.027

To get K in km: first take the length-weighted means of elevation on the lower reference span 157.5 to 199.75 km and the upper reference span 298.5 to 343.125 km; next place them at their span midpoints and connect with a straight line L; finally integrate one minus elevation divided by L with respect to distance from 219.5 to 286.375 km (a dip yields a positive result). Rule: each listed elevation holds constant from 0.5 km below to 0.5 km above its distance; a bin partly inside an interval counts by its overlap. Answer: 8.5 km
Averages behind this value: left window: 2.27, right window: 1.81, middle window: 1.77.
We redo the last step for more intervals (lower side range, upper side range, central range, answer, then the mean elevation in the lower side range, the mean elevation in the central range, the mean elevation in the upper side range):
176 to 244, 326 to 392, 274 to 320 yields 3.4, 2.13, 1.88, 1.97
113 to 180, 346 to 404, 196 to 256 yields 4.7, 2.02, 1.87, 2.06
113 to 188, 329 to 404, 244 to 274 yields 6.1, 2.05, 1.61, 2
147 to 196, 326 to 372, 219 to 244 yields 1.2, 2.17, 1.96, 1.85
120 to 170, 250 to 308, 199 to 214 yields -2.0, 1.96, 2.15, 1.83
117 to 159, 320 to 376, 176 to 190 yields -3.6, 1.91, 2.38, 1.85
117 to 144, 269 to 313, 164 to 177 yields -2.8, 1.97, 2.37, 1.91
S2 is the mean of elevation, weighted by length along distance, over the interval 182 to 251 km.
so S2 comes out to 2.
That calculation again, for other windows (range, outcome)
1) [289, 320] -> 1.92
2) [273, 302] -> 1.9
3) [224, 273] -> 1.75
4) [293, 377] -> 1.88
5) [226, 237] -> 2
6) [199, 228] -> 2.07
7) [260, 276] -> 1.93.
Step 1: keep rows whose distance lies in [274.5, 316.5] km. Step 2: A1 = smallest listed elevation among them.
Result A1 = 1.62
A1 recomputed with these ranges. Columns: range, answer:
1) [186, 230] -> 1.822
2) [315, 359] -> 1.588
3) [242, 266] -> 0.892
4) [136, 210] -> 1.678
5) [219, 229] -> 1.89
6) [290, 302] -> 1.908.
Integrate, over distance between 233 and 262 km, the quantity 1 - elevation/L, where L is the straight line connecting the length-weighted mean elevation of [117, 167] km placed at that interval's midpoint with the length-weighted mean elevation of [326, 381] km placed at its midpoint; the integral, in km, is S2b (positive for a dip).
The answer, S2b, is 4.8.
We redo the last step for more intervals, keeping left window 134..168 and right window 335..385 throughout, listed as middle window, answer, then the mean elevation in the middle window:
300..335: 2.7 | 1.8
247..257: 3.7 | 1.22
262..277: 0.1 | 1.93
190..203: -1.8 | 2.19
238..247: 1.2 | 1.67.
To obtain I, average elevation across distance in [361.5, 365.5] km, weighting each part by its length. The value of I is 1.9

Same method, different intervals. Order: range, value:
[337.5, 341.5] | 1.83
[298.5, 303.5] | 1.95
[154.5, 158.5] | 1.86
